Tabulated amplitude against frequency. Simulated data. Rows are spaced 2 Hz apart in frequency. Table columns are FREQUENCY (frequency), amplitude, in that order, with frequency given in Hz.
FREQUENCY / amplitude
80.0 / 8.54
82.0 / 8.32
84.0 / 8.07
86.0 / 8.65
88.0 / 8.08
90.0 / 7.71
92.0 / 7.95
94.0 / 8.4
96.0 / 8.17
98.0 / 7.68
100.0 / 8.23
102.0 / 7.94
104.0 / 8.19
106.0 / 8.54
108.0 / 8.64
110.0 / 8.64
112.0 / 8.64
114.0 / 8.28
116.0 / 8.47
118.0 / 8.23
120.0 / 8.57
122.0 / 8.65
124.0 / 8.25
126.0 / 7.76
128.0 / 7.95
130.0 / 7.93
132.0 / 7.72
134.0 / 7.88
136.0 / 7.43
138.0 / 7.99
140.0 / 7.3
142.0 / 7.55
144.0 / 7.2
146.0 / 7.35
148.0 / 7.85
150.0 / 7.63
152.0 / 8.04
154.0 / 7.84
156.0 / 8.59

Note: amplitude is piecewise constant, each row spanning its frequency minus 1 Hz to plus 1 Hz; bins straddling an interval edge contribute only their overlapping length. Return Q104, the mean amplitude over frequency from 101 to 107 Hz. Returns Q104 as 8.22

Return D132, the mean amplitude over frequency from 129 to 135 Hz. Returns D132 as 7.84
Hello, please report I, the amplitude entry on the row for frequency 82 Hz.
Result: 8.32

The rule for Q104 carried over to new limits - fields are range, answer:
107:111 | 8.64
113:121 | 8.39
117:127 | 8.29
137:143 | 7.61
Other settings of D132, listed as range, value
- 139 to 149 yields 7.45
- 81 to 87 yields 8.35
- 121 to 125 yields 8.45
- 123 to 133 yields 7.92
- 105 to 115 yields 8.55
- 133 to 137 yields 7.65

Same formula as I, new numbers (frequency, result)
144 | 7.2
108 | 8.64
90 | 7.71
